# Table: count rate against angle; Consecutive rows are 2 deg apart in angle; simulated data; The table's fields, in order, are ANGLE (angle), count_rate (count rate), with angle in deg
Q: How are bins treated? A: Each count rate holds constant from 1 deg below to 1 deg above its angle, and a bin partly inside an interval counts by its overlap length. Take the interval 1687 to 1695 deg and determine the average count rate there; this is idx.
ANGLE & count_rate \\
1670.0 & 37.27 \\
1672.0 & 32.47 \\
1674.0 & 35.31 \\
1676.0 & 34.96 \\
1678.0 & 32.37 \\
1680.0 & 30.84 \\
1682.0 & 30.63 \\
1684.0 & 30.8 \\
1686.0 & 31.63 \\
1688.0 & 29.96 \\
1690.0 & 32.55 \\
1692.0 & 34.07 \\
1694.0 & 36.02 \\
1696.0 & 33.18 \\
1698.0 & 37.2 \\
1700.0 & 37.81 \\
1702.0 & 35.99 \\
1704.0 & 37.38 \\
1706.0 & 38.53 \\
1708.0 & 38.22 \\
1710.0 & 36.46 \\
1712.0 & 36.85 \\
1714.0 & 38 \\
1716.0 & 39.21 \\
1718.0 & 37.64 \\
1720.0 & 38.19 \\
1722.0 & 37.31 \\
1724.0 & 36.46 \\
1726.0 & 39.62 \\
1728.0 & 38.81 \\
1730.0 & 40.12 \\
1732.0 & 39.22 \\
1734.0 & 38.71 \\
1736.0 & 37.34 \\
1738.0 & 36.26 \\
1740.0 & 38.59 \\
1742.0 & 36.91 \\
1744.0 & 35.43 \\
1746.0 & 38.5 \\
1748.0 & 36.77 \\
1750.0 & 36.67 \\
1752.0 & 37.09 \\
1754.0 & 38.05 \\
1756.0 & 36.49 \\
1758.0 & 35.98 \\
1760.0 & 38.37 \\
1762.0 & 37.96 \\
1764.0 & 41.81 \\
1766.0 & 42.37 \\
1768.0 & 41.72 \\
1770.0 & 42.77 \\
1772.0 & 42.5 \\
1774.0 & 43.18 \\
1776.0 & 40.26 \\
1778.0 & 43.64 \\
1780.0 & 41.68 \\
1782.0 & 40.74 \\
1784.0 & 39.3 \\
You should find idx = 33.2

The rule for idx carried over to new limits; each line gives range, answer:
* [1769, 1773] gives 42.6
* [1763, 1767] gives 42.1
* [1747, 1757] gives 37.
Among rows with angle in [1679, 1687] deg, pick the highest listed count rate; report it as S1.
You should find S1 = 31.63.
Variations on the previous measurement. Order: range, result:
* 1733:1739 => 38.71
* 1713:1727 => 39.62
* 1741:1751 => 38.5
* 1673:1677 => 35.31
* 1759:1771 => 42.77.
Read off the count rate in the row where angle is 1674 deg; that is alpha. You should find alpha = 35.31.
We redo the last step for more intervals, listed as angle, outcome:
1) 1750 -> 36.67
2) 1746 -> 38.5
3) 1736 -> 37.34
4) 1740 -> 38.59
